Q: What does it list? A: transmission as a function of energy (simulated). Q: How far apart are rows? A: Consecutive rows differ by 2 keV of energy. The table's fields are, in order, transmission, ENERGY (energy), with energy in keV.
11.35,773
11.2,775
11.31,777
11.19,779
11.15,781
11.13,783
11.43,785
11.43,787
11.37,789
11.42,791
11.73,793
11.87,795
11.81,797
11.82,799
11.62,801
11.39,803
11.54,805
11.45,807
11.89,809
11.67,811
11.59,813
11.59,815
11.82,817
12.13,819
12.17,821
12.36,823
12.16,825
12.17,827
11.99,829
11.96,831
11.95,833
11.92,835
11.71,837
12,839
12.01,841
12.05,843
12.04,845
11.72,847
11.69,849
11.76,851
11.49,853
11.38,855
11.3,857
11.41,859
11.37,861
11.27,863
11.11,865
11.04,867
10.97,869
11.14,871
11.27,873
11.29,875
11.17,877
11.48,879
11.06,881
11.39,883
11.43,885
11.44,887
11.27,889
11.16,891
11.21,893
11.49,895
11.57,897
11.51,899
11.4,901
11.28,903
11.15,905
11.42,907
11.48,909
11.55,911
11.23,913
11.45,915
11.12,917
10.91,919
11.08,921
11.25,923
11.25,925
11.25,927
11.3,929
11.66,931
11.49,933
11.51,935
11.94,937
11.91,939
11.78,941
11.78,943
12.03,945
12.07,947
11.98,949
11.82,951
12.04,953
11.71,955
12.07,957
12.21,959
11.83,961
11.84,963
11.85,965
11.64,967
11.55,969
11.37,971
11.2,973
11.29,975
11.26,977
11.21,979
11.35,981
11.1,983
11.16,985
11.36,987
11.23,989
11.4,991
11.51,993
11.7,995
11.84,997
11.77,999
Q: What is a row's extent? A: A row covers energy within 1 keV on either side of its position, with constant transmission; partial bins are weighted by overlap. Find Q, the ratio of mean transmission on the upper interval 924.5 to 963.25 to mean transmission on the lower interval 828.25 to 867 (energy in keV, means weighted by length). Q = 1.01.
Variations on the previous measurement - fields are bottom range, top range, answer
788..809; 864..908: 0.97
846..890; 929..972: 1.04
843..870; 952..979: 1.02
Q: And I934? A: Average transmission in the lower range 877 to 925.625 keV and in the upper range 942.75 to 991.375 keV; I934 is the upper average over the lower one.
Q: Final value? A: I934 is 1.03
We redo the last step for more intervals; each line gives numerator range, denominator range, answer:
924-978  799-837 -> 0.99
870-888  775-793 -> 1.00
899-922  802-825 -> 0.96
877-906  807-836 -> 0.95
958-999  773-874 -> 0.99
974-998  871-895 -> 1.01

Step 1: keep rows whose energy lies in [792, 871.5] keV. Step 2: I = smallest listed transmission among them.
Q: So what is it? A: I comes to 10.97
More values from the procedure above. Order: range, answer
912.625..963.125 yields 10.91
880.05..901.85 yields 11.06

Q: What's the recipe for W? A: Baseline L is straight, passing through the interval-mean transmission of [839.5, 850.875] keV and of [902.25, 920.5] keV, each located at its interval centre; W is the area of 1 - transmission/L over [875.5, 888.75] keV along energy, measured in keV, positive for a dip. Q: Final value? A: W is 0.3 keV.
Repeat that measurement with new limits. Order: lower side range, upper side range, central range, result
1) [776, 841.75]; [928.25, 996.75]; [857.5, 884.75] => 1.0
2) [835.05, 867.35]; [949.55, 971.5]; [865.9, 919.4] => 1.8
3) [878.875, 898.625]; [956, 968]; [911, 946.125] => 0.5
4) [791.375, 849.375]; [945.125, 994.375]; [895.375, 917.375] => 0.6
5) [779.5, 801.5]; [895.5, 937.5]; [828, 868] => -0.7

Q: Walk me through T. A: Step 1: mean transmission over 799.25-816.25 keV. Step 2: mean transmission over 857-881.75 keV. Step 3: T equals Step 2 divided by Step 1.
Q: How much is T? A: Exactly 1.0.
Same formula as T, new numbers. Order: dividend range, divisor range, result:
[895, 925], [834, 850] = 0.95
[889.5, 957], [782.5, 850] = 0.98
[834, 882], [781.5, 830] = 0.98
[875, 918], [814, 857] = 0.95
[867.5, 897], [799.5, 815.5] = 0.97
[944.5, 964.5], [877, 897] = 1.06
